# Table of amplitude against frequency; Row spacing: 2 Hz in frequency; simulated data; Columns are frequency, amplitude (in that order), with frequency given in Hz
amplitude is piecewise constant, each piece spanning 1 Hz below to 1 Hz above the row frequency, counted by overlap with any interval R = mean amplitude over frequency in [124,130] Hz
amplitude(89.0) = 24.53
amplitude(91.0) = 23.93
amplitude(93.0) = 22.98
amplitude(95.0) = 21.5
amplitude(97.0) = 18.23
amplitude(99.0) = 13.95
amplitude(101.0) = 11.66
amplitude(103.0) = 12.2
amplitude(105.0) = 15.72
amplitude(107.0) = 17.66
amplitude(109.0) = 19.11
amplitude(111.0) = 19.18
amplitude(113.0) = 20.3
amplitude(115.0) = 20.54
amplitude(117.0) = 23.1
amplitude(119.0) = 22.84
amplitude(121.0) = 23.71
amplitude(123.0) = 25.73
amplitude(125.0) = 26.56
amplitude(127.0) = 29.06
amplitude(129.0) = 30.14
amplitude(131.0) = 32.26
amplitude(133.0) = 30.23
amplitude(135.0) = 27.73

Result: 28.6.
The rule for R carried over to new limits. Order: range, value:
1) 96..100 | 16.1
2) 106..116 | 19.4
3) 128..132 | 31.2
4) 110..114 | 19.7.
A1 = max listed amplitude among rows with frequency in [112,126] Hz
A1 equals 26.56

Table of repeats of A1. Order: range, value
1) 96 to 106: 18.23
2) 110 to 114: 20.3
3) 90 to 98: 23.93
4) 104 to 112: 19.18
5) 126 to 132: 32.26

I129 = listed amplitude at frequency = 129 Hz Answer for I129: 30.14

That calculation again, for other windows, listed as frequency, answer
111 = 19.18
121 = 23.71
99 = 13.95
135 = 27.73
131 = 32.26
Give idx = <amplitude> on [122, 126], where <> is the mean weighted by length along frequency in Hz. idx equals 26.1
